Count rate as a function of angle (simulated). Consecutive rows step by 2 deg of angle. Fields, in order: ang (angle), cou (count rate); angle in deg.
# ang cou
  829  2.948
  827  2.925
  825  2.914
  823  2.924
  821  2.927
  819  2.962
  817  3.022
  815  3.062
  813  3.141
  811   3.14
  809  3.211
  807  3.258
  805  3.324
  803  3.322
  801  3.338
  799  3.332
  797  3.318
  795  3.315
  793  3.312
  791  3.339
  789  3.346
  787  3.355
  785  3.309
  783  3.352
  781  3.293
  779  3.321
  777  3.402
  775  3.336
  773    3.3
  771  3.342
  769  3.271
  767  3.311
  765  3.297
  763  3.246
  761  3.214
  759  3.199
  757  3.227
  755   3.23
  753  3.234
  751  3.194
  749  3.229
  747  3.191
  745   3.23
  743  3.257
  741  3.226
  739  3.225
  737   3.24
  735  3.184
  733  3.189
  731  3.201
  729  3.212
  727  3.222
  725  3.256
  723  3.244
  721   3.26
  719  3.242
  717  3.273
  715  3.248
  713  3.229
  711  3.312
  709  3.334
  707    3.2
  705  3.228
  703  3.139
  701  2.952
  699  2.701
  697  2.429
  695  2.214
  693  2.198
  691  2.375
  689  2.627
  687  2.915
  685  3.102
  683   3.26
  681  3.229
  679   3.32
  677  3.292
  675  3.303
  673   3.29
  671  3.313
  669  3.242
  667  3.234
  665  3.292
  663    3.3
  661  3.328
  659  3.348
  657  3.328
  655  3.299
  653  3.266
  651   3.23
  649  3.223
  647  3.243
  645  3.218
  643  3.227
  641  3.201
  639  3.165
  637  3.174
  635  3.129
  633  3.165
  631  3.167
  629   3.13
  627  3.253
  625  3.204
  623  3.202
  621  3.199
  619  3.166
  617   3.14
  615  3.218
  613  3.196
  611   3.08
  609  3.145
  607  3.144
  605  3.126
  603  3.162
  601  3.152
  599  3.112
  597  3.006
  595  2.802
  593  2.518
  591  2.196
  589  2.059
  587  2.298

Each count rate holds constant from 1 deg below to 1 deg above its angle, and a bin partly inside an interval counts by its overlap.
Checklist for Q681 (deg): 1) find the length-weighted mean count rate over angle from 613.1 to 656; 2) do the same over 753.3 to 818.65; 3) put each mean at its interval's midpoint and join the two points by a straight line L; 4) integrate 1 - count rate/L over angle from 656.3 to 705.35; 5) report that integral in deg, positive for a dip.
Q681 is 2.9 deg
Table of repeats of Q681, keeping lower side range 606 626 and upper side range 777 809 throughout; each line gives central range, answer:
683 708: 3.6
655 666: -0.4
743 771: 0.4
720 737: 0.2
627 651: 0.0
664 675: -0.2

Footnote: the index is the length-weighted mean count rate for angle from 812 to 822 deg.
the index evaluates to 3.02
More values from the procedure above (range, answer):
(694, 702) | 2.57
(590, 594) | 2.36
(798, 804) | 3.33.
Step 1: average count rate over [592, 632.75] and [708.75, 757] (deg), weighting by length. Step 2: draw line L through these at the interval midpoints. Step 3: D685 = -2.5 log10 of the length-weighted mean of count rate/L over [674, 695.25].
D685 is 0.09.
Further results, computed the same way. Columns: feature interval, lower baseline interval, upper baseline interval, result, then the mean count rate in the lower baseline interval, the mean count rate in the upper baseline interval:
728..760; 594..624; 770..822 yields 0.00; 3.12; 3.26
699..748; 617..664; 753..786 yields 0.02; 3.22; 3.29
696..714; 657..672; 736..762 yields 0.07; 3.3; 3.22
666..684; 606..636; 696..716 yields -0.06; 3.17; 3.08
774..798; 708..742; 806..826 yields -0.07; 3.24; 3.06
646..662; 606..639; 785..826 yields -0.04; 3.17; 3.2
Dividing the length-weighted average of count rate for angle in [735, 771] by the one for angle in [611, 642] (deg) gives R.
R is 1.02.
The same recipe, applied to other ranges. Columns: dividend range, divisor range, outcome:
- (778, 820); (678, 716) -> 1.10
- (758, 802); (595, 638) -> 1.05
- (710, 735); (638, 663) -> 0.99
